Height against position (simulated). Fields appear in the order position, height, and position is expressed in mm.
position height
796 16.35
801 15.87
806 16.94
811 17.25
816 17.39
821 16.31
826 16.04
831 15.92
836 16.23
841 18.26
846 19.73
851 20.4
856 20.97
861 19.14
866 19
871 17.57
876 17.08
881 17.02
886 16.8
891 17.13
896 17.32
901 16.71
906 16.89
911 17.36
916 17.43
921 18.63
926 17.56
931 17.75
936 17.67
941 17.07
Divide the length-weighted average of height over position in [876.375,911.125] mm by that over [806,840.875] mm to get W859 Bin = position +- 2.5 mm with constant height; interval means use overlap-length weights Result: 1.02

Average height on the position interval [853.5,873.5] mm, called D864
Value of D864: 19.2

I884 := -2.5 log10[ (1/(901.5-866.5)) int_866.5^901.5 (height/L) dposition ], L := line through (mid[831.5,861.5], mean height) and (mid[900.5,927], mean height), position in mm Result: 0.05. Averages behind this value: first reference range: 18.9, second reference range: 17.5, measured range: 17.2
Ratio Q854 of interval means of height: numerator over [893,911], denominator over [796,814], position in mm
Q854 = 1.0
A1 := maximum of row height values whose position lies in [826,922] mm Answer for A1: 20.97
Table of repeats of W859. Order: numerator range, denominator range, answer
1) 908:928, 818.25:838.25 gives 1.10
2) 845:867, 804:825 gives 1.18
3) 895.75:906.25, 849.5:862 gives 0.83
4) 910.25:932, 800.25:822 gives 1.05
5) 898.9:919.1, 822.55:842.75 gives 1.04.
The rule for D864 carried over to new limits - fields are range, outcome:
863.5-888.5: 17.5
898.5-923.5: 17.4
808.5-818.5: 17.3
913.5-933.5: 17.8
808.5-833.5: 16.6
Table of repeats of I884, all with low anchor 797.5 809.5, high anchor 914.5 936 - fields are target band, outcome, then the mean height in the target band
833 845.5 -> -0.04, 17.6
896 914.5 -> 0.04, 17.1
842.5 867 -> -0.16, 19.8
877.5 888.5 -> 0.03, 16.9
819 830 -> 0.04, 16.1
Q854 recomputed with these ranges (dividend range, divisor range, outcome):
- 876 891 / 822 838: 1.06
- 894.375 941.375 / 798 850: 1.02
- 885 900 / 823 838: 1.06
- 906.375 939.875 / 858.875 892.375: 1.00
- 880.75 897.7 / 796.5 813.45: 1.03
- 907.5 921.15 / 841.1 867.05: 0.89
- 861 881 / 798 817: 1.07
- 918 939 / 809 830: 1.07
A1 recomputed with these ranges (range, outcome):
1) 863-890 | 19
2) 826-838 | 16.23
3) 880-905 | 17.32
